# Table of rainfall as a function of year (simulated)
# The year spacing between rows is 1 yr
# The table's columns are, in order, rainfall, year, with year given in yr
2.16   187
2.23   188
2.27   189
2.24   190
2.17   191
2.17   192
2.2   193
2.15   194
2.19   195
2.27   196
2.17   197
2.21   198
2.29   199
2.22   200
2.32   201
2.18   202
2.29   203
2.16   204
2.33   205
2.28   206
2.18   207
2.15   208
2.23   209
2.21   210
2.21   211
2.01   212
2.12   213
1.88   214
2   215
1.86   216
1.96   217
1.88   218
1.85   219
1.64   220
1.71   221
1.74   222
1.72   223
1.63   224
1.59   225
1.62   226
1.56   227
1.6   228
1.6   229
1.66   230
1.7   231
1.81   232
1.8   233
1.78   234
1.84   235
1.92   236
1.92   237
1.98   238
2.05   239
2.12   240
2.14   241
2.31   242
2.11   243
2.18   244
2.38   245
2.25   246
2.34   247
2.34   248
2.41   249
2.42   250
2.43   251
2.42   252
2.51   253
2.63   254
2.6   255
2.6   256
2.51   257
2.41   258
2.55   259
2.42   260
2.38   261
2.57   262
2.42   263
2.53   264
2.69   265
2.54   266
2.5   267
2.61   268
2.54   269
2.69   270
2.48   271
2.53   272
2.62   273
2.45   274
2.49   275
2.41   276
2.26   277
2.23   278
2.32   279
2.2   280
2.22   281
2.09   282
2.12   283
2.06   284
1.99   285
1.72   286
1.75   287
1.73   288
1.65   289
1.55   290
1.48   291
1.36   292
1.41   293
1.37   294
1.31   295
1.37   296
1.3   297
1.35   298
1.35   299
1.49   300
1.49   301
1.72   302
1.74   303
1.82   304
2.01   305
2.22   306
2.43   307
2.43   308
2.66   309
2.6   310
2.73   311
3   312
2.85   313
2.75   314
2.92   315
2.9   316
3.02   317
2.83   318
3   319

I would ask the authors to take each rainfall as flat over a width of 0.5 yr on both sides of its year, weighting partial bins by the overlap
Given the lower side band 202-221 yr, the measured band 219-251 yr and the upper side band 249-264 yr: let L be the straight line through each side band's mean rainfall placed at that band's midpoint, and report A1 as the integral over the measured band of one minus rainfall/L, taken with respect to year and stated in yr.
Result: 5.0 yr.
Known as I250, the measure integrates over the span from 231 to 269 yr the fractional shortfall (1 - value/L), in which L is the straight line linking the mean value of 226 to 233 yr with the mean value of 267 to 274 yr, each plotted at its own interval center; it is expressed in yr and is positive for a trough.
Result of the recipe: -3.4 yr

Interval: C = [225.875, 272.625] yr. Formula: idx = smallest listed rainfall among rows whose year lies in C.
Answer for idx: 1.56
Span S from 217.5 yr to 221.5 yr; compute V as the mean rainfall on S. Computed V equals 1.77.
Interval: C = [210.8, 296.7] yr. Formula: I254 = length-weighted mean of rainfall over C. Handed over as 2.08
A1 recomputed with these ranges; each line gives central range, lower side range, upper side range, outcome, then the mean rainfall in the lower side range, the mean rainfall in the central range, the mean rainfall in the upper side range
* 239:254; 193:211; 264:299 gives -1.37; 2.22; 2.31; 2.04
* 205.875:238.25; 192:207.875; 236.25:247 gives 4.79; 2.23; 1.86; 2.15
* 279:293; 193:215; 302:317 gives 3.37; 2.19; 1.84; 2.5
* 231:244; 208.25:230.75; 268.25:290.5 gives -0.24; 1.83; 1.98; 2.19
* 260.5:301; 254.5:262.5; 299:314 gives 5.75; 2.5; 2.05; 2.22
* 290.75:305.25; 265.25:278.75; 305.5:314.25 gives 6.11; 2.49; 1.5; 2.63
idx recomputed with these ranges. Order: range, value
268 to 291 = 1.48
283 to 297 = 1.3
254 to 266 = 2.38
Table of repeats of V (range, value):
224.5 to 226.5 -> 1.6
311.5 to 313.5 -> 2.92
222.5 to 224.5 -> 1.67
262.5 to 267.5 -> 2.54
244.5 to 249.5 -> 2.34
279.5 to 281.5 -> 2.21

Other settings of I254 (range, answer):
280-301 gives 1.64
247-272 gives 2.51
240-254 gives 2.33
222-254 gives 2.01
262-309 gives 2.04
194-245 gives 1.99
